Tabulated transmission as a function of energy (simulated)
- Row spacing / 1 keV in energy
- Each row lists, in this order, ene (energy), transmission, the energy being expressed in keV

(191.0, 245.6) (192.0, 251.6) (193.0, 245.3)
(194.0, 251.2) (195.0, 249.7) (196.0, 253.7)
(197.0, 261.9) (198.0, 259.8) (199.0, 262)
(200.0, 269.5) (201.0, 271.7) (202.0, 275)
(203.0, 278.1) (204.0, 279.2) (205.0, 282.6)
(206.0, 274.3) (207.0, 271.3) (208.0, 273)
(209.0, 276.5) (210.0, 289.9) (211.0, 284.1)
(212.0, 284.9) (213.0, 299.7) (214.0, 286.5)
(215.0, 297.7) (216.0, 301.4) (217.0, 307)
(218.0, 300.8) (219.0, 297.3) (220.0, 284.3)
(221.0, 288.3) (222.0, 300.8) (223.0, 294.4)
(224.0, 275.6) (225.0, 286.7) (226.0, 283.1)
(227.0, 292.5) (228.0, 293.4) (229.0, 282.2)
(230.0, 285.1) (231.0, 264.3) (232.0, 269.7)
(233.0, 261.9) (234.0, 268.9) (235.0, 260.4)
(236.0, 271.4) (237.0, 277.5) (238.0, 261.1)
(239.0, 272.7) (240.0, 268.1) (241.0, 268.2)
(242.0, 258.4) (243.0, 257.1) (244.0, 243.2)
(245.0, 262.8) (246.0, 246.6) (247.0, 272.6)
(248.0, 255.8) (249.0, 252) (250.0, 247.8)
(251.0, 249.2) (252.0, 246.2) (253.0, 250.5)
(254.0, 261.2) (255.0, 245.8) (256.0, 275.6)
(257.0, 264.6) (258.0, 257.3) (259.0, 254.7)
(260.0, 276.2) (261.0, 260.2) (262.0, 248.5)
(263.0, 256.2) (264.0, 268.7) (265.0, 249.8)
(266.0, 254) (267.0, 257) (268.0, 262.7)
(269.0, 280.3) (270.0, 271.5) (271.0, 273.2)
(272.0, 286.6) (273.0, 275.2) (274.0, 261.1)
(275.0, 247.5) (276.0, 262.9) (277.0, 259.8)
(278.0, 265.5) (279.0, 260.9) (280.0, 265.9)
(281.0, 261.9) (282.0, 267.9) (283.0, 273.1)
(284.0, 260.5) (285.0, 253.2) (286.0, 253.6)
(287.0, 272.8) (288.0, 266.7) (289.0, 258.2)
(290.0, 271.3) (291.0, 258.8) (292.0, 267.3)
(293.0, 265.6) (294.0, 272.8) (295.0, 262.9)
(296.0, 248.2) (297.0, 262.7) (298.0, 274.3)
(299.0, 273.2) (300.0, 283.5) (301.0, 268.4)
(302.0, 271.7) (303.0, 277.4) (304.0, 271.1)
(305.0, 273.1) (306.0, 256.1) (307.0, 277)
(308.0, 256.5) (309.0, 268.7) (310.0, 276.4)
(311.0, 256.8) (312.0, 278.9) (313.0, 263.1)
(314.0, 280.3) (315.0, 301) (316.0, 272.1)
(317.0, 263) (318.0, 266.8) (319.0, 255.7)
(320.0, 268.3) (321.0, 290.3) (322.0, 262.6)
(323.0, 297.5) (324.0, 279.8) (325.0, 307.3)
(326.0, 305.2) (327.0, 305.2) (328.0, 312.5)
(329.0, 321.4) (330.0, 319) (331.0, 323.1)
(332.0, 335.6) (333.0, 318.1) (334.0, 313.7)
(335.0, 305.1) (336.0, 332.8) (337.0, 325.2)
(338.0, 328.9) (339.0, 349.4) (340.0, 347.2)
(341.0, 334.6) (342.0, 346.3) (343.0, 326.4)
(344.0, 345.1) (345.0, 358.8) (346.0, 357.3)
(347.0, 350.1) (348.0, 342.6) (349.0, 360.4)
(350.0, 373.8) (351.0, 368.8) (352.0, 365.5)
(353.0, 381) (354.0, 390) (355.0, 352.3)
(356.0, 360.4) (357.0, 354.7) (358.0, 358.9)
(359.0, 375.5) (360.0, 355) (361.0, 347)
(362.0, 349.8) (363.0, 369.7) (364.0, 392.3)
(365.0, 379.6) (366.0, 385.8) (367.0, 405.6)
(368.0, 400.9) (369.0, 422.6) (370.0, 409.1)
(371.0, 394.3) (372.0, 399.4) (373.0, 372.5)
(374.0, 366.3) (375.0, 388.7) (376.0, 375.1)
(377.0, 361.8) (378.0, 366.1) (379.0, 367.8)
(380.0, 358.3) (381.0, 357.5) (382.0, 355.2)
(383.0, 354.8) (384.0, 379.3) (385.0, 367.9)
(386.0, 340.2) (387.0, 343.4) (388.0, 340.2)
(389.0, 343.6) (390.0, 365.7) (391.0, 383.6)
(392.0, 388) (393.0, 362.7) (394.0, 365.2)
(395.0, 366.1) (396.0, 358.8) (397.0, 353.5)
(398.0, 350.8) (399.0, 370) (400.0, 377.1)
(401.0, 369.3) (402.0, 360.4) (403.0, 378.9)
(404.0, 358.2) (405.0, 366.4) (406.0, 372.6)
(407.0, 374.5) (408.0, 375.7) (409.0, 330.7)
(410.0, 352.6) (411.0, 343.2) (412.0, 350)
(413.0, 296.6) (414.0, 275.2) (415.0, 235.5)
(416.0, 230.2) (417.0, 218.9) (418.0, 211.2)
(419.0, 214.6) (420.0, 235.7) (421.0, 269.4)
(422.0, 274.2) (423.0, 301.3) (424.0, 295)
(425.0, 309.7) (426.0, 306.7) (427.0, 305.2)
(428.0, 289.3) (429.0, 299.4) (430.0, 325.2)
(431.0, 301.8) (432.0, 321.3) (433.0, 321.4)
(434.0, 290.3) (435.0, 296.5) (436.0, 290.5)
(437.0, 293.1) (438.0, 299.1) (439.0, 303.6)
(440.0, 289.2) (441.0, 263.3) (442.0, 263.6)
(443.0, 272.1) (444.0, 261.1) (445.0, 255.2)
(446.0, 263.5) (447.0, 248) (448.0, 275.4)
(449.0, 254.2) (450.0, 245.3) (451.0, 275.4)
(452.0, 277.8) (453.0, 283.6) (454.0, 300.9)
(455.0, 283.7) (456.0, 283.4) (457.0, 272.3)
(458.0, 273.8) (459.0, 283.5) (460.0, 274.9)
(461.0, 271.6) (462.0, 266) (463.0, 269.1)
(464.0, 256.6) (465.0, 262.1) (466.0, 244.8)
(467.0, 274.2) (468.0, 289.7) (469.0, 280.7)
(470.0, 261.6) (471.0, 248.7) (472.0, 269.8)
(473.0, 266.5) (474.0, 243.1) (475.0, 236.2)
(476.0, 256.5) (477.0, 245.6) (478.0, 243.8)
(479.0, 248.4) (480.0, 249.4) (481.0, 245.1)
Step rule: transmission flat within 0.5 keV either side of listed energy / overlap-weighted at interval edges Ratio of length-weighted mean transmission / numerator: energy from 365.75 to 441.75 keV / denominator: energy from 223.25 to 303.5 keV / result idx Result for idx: 1.26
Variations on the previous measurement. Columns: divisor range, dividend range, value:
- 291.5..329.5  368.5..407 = 1.34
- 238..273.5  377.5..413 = 1.38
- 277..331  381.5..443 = 1.17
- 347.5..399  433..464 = 0.75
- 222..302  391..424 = 1.22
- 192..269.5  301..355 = 1.15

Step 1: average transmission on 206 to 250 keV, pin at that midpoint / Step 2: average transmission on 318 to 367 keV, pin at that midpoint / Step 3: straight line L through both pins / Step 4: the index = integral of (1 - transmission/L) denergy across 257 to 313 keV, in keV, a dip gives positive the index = 7.6 keV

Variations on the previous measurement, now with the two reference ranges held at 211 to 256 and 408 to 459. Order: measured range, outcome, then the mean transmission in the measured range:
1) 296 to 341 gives -2.0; 290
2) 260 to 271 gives 0.5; 262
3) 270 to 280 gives 0.3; 266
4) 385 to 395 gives -2.8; 360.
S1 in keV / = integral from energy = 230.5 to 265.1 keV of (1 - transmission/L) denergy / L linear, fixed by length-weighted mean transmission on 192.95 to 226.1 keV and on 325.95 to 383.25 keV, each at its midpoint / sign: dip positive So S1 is 4.6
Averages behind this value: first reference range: 280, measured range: 260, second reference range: 357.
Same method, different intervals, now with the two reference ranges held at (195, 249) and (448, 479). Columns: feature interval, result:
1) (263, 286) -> 0.8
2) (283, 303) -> 0.5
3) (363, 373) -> -4.7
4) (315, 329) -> -0.7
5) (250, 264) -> 0.9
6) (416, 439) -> -1.4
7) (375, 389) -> -4.7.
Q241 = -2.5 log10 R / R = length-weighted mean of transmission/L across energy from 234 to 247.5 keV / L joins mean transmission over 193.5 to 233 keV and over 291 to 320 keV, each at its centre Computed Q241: 0.06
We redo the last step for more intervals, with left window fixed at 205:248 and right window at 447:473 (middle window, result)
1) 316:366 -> -0.21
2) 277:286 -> 0.05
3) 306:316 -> 0.01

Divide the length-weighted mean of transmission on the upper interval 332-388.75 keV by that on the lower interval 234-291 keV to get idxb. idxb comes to 1.38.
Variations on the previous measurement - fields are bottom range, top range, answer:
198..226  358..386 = 1.32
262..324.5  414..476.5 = 1.02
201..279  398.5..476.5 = 1.07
